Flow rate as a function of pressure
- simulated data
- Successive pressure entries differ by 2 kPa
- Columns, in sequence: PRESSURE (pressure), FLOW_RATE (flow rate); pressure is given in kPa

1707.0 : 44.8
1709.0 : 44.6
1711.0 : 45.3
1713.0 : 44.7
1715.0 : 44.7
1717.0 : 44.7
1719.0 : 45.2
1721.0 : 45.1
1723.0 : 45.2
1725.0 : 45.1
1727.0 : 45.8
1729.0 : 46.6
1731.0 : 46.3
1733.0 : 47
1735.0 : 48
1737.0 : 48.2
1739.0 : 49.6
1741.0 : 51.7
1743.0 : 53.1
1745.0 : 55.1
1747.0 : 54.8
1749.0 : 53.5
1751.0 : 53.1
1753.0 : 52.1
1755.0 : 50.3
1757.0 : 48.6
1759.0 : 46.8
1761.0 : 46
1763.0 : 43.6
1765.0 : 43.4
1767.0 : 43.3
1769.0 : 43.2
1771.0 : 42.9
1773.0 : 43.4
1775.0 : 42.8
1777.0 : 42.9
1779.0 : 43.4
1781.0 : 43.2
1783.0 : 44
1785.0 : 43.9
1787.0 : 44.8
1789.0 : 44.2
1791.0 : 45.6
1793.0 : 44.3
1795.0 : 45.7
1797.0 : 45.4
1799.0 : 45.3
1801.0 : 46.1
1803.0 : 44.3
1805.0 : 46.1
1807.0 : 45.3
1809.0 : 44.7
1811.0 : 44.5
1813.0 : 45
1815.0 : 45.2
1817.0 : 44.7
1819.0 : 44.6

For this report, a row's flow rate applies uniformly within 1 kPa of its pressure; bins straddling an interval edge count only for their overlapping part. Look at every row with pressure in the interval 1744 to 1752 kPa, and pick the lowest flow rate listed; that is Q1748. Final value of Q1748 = 53.1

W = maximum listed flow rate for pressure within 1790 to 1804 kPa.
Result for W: 46.1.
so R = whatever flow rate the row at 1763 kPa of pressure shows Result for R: 43.6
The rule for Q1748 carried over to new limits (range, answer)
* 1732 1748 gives 47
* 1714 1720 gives 44.7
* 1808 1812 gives 44.5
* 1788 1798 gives 44.2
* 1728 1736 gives 46.3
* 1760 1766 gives 43.4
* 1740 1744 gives 51.7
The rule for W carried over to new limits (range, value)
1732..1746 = 55.1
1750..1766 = 53.1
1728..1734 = 47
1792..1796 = 45.7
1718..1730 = 46.6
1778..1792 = 45.6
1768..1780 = 43.4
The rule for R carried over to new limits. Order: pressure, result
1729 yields 46.6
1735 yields 48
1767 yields 43.3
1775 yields 42.8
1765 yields 43.4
